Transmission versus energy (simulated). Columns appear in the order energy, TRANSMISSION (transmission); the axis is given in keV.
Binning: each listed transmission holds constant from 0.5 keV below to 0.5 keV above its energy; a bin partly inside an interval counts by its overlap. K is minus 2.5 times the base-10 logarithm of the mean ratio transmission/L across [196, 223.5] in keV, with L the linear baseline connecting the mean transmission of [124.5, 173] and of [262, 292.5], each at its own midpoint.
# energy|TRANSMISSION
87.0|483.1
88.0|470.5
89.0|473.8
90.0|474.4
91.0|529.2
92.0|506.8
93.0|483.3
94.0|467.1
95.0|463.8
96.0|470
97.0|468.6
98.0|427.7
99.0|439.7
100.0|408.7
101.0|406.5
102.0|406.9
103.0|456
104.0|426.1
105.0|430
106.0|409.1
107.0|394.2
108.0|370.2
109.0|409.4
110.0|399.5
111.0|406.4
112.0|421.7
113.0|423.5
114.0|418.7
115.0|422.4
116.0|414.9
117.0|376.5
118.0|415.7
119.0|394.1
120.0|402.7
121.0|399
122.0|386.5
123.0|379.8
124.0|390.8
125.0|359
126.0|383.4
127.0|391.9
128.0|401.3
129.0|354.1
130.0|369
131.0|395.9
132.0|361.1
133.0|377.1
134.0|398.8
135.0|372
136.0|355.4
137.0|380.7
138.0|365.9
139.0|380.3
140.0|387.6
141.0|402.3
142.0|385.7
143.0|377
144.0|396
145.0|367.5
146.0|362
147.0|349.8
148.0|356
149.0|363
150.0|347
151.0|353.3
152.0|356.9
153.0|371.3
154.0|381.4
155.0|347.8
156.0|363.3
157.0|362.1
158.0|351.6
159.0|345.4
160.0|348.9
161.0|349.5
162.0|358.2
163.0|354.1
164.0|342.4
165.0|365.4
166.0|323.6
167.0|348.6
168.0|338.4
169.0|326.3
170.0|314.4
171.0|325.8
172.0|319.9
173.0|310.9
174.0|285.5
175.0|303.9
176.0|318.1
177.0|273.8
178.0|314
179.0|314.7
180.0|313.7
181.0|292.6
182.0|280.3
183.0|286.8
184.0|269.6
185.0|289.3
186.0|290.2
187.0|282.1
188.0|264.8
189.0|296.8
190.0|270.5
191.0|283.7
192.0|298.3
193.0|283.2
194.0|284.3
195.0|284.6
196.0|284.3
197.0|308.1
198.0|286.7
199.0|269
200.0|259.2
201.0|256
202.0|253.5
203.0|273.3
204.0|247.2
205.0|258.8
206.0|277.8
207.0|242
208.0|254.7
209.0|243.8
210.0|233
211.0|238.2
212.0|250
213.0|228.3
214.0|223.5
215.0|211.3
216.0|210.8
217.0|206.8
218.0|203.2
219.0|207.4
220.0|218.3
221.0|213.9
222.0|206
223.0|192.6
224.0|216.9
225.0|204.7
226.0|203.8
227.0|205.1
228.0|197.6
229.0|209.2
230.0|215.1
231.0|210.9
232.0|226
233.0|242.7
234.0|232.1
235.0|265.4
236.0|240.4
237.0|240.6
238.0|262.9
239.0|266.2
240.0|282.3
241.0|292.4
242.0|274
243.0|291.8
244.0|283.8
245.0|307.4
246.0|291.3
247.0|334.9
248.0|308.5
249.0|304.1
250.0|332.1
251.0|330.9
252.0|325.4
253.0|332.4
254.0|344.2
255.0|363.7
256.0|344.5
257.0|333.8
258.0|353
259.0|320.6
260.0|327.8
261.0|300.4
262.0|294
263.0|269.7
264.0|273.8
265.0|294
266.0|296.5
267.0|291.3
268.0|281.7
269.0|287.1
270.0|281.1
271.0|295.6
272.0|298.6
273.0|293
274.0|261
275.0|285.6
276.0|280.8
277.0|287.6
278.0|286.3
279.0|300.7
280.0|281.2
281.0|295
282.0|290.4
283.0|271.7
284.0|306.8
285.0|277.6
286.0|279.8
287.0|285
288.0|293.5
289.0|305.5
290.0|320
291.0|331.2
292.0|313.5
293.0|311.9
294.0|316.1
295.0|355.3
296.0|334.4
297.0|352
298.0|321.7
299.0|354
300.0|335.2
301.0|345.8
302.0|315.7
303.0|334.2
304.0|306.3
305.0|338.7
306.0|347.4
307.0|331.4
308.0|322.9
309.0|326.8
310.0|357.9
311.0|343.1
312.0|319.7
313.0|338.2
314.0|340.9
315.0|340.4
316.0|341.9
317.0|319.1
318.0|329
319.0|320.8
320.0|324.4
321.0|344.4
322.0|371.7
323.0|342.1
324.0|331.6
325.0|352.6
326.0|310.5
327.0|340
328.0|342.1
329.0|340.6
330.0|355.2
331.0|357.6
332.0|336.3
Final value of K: 0.338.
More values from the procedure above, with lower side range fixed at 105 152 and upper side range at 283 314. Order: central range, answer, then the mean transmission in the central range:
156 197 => 0.18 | 312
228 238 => 0.44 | 231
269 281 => 0.16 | 287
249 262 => 0.03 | 331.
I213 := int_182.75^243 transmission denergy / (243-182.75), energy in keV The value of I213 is 249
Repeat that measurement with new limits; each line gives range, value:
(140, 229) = 294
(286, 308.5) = 325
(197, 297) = 274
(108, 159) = 381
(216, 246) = 236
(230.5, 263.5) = 295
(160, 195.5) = 308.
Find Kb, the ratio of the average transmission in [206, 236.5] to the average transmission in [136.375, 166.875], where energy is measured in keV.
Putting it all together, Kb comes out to 0.6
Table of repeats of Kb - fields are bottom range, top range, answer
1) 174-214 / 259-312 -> 1.12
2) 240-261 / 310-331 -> 1.06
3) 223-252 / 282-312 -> 1.24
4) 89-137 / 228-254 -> 0.67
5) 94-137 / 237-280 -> 0.74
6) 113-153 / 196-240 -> 0.62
